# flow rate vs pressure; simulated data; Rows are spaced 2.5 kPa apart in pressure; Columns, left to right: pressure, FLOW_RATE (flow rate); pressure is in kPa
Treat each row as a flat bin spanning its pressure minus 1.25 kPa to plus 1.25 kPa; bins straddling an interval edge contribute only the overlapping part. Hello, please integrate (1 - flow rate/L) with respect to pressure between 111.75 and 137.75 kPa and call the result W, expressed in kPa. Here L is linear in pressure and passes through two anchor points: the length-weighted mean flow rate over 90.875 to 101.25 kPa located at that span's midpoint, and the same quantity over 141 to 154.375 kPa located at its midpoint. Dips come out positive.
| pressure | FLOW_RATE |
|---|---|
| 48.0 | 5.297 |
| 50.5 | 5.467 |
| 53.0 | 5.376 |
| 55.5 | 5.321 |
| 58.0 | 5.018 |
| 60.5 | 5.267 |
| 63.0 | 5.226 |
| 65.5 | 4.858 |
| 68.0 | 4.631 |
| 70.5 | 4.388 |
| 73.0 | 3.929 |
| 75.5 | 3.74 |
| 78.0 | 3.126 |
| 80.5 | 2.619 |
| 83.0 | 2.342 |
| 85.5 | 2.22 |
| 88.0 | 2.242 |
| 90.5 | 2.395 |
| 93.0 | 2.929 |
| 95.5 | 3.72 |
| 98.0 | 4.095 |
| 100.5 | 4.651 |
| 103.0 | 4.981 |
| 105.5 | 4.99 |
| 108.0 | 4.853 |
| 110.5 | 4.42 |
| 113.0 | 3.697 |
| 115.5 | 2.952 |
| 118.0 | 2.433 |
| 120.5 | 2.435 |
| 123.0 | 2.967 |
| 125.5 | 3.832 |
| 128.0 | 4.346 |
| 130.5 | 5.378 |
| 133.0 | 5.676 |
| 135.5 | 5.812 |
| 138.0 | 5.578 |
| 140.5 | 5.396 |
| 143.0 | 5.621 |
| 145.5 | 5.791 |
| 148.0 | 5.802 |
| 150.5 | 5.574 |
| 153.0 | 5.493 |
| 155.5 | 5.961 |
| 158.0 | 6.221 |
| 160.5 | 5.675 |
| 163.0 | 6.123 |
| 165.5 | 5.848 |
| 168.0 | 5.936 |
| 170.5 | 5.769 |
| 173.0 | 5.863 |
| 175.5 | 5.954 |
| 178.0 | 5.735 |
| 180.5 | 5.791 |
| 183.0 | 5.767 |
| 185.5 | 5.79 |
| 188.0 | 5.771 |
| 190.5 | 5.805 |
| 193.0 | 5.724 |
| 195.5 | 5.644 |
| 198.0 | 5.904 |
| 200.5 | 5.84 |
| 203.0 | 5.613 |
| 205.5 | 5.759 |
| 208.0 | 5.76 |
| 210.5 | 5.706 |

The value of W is 4.4 kPa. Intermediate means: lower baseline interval 3.69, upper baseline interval 5.64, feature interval 4.02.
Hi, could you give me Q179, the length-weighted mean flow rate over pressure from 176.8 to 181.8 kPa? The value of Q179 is 5.76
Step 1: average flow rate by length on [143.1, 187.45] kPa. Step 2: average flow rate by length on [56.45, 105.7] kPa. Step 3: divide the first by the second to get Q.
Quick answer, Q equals 1.5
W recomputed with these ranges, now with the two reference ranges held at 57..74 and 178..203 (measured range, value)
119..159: 2.1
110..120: 3.7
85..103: 6.0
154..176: -1.4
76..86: 4.5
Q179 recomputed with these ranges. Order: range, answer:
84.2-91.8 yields 2.29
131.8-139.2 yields 5.69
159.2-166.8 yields 5.88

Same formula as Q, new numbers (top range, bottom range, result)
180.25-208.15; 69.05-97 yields 1.87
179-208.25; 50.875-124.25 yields 1.49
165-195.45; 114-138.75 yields 1.41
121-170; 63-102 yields 1.53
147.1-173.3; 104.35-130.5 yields 1.55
